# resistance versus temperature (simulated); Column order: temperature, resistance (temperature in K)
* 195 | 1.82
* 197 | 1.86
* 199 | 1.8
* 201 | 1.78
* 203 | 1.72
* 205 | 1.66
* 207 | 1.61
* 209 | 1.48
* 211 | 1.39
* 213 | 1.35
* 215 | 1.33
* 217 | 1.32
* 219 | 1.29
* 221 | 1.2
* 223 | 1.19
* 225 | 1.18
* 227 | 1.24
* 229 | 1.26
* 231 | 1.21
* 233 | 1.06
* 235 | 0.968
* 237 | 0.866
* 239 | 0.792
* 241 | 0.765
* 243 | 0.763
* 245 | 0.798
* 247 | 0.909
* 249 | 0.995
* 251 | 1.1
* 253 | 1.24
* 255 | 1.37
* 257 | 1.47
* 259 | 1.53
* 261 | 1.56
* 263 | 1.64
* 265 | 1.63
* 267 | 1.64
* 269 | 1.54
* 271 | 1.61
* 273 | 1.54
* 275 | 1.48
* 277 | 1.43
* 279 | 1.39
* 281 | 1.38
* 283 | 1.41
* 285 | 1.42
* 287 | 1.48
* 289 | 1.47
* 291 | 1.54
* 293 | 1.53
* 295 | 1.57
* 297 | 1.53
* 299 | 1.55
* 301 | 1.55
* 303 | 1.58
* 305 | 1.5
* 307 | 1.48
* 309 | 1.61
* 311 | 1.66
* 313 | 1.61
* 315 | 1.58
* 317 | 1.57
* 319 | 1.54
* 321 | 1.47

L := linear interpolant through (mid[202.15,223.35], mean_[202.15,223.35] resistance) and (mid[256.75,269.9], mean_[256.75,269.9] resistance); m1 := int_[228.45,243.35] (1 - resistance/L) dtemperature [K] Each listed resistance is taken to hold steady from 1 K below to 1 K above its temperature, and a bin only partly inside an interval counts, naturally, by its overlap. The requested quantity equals 5.29 K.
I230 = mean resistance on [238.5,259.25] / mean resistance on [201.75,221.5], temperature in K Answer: 0.73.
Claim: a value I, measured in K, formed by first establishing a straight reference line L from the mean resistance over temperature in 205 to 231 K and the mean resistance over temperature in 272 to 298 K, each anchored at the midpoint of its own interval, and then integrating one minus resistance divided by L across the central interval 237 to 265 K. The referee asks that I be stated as 5.0 K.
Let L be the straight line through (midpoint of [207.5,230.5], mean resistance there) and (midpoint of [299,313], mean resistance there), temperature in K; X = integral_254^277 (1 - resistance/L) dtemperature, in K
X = -1.6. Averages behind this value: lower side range 1.3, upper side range 1.57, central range 1.54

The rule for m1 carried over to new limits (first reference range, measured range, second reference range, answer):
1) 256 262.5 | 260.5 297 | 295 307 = 0.5 K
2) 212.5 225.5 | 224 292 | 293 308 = 5.7 K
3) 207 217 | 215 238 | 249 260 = 3.4 K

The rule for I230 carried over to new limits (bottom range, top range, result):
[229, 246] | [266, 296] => 1.62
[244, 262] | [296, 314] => 1.28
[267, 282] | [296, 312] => 1.04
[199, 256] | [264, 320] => 1.25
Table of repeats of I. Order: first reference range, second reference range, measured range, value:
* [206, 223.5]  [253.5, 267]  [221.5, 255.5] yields 9.54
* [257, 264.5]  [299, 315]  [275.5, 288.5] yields 1.20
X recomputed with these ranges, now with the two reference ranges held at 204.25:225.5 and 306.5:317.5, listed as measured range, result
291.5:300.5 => 0.0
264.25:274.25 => -0.7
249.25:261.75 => 0.9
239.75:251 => 4.5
